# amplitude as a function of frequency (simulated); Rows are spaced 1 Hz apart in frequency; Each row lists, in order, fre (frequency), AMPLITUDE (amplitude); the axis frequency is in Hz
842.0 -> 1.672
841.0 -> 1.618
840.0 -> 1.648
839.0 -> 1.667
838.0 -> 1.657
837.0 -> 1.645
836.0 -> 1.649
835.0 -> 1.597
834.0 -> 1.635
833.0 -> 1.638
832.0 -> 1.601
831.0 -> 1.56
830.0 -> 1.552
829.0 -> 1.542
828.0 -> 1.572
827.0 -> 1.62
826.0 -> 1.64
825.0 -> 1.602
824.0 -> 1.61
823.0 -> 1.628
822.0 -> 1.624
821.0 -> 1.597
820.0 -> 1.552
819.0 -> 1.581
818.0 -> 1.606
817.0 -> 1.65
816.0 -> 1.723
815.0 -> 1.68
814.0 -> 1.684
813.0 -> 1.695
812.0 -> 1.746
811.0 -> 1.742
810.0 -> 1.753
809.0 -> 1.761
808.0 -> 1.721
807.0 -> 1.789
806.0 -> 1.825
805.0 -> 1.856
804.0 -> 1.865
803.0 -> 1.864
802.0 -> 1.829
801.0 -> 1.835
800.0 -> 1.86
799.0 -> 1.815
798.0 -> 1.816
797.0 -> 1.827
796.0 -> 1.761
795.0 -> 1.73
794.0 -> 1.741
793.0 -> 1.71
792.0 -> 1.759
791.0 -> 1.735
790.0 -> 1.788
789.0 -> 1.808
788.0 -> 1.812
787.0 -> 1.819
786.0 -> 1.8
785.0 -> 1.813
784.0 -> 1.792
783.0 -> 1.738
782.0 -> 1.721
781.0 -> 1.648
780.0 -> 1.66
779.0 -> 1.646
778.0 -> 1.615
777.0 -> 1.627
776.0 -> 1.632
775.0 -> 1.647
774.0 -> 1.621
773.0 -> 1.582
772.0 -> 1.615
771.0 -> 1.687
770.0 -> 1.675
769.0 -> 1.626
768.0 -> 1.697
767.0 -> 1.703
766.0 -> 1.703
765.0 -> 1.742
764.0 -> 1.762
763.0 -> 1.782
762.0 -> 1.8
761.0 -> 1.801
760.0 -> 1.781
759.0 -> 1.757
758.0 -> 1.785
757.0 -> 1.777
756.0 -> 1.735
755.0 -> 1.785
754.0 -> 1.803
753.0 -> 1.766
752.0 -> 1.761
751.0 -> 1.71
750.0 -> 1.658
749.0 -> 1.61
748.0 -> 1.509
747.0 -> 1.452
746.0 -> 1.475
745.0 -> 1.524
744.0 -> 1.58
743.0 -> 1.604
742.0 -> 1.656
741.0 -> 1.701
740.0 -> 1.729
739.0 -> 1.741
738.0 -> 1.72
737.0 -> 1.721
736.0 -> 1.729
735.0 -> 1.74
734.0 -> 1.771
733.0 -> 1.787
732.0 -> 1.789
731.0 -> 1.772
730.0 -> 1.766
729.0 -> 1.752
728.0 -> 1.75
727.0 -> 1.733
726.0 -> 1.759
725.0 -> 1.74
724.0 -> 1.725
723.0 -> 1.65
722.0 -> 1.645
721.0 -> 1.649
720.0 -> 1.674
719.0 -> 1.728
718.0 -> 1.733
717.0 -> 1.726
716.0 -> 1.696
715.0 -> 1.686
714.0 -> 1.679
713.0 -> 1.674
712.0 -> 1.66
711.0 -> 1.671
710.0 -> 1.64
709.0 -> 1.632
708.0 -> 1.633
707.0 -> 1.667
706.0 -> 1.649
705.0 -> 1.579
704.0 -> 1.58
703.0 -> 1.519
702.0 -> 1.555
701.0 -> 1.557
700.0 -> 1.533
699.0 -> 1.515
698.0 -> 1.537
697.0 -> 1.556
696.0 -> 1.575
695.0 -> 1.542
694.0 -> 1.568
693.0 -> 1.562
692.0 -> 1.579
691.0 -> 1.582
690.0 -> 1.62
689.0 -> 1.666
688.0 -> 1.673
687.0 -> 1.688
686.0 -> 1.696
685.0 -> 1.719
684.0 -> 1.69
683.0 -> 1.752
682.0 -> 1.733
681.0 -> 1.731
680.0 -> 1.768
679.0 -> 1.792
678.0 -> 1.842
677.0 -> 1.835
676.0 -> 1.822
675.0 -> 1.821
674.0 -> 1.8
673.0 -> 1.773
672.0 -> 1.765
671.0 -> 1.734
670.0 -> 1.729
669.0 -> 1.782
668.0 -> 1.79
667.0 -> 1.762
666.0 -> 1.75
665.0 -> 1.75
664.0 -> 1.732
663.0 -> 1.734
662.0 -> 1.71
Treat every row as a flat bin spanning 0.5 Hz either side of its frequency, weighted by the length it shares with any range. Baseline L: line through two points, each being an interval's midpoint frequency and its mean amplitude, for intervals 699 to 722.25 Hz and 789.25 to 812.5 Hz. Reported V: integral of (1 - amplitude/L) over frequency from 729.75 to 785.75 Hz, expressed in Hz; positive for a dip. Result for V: 0.6 Hz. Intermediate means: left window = 1.64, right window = 1.79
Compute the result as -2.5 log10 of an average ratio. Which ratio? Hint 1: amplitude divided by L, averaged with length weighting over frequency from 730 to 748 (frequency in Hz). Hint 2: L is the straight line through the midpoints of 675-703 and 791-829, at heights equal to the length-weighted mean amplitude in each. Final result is 0.00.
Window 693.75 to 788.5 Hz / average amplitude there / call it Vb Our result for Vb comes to 1.68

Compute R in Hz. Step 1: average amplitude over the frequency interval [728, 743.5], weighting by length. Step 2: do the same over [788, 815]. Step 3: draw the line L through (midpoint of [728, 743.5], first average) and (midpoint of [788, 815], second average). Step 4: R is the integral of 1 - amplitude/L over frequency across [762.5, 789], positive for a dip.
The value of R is 0.9 Hz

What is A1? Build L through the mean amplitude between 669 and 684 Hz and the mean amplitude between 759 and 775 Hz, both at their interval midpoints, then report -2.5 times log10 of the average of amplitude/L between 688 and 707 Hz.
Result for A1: 0.119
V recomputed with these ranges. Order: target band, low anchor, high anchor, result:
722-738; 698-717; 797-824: -0.95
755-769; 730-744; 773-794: -0.26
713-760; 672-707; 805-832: -1.17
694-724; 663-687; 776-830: 2.13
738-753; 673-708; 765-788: 0.42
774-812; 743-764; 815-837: -2.57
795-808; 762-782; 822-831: -1.52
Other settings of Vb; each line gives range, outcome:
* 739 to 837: 1.7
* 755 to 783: 1.7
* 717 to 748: 1.69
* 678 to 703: 1.63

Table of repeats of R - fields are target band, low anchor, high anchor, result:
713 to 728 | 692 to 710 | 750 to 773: -0.7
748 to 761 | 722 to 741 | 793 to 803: 0.2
